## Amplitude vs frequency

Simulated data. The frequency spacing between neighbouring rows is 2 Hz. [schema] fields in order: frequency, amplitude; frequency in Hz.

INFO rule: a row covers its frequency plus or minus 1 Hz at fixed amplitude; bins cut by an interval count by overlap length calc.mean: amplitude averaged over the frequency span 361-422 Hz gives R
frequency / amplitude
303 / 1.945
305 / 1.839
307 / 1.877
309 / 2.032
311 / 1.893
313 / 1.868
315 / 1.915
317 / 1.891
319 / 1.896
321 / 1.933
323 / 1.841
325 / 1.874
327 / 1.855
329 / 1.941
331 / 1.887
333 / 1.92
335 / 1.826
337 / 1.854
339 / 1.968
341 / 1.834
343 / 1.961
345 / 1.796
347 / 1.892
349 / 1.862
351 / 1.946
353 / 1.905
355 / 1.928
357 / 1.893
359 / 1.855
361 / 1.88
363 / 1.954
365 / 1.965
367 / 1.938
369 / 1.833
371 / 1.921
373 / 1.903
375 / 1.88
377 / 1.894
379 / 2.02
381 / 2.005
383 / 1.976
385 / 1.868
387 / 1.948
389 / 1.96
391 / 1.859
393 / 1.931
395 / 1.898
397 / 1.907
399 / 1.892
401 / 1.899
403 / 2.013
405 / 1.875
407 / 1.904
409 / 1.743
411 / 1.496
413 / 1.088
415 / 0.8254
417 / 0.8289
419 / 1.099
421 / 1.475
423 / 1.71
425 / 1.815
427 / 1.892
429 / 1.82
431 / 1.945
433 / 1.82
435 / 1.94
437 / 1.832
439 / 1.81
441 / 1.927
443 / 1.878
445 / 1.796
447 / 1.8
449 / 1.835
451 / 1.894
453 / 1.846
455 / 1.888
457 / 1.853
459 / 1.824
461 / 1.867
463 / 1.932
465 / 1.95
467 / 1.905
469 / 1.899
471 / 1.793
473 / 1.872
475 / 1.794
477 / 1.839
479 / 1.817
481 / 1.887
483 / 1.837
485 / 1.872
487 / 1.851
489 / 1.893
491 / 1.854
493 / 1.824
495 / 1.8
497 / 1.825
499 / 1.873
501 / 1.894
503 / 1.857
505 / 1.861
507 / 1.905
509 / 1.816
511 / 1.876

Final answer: 1.76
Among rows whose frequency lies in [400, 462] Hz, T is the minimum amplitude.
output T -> 0.8254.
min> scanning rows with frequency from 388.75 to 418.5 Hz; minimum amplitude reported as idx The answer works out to 0.8254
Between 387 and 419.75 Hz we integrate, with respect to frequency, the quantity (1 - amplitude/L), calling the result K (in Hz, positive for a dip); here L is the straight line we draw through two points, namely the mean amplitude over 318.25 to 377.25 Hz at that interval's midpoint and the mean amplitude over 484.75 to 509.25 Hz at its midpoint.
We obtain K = 4.0 Hz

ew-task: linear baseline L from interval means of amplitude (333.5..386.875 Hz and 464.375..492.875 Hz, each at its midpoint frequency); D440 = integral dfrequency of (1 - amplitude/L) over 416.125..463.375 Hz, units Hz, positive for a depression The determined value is 2.79 Hz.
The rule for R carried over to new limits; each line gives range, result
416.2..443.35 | 1.7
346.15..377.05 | 1.9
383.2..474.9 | 1.78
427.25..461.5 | 1.86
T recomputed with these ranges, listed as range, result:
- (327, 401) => 1.796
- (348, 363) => 1.855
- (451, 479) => 1.793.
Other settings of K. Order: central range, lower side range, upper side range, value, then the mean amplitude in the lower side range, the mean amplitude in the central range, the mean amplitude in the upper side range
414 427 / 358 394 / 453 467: 3.8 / 1.92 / 1.34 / 1.88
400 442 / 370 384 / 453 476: 5.5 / 1.94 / 1.66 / 1.87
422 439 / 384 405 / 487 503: 0.4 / 1.92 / 1.84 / 1.85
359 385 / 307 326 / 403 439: -2.6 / 1.9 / 1.93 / 1.61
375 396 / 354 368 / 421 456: -0.5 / 1.92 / 1.93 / 1.84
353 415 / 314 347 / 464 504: 0.7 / 1.89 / 1.85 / 1.86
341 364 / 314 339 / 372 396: 0.1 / 1.89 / 1.89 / 1.93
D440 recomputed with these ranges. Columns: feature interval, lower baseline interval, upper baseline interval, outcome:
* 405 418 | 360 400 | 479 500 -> 3.72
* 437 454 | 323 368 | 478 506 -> 0.18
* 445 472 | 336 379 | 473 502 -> -0.08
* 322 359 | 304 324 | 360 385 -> 0.48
